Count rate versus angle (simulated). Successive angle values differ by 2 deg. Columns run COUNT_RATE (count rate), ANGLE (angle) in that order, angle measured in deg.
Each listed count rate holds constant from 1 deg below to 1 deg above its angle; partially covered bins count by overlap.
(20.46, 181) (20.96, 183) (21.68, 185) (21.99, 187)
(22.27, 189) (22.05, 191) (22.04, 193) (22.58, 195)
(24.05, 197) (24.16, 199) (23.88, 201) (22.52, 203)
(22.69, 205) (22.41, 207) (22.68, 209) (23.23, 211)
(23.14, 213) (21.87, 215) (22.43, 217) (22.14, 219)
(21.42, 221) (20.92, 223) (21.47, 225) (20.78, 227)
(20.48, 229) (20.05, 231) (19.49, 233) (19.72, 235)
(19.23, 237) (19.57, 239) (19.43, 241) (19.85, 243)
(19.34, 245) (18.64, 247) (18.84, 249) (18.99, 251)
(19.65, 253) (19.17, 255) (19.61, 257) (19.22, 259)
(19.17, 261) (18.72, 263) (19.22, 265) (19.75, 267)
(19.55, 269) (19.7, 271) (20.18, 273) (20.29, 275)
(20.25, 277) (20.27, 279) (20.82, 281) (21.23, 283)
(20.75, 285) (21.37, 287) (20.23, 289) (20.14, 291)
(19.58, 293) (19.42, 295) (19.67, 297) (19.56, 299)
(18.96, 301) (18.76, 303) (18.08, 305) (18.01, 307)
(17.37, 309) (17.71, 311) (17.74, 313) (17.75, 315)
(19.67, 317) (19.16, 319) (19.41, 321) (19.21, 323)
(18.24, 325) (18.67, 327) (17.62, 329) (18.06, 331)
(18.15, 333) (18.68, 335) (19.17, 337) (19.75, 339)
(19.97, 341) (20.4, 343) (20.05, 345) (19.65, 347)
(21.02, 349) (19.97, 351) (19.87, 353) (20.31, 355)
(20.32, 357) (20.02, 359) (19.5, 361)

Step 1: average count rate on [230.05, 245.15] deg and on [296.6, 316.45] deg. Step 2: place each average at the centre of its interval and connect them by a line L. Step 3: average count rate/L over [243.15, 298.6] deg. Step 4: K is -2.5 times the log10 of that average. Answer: -0.04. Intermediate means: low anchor 19.6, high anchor 18.4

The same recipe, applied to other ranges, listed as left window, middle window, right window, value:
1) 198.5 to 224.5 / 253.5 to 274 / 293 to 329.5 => 0.058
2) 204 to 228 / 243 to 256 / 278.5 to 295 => 0.117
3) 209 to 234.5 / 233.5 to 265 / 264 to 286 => 0.083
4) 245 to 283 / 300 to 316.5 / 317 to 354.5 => 0.076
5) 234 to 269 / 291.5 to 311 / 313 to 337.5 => 0.002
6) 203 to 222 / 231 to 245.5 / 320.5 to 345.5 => 0.113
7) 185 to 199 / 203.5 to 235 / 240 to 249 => -0.039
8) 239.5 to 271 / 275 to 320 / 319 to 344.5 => -0.016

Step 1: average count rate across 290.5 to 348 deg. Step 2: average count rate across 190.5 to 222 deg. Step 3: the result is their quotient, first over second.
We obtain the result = 0.83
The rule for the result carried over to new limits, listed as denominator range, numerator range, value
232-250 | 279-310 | 1.01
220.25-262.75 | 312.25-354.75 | 0.97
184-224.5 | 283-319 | 0.85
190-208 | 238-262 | 0.84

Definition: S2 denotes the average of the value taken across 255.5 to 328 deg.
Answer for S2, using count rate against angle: 19.4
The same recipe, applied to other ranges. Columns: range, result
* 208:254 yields 20.6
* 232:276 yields 19.4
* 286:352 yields 19.1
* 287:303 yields 19.7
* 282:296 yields 20.4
